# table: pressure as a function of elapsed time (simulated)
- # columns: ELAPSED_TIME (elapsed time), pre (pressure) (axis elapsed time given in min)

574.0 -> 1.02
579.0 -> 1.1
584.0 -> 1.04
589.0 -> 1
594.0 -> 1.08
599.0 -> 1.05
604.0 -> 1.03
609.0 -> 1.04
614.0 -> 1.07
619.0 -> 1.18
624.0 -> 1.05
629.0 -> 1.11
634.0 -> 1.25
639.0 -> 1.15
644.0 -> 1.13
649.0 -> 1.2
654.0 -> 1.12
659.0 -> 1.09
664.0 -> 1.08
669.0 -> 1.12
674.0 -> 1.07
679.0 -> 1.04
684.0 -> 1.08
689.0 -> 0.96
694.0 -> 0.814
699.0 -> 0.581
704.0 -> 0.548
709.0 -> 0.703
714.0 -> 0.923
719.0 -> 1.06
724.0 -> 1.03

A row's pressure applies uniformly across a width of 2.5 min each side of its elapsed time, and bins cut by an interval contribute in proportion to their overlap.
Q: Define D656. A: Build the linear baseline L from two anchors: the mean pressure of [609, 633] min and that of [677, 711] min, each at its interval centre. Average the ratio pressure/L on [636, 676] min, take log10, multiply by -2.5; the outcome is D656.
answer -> -0.16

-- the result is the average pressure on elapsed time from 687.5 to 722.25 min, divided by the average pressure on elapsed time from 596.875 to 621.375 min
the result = 0.74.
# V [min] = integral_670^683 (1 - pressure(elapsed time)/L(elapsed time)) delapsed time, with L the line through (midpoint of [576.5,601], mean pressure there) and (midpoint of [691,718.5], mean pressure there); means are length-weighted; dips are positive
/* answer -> -3.9 min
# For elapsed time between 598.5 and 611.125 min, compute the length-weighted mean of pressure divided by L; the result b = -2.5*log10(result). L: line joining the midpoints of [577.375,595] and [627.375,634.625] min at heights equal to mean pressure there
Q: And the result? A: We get 0.06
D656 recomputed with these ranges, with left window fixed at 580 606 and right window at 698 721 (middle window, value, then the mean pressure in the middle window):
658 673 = -0.247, 1.09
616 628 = -0.143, 1.11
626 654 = -0.239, 1.16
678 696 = -0.181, 0.972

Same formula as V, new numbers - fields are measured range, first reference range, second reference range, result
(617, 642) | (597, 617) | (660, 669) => -1.87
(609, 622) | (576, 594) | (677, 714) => -1.56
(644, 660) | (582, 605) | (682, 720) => -3.79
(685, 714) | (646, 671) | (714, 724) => 8.15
